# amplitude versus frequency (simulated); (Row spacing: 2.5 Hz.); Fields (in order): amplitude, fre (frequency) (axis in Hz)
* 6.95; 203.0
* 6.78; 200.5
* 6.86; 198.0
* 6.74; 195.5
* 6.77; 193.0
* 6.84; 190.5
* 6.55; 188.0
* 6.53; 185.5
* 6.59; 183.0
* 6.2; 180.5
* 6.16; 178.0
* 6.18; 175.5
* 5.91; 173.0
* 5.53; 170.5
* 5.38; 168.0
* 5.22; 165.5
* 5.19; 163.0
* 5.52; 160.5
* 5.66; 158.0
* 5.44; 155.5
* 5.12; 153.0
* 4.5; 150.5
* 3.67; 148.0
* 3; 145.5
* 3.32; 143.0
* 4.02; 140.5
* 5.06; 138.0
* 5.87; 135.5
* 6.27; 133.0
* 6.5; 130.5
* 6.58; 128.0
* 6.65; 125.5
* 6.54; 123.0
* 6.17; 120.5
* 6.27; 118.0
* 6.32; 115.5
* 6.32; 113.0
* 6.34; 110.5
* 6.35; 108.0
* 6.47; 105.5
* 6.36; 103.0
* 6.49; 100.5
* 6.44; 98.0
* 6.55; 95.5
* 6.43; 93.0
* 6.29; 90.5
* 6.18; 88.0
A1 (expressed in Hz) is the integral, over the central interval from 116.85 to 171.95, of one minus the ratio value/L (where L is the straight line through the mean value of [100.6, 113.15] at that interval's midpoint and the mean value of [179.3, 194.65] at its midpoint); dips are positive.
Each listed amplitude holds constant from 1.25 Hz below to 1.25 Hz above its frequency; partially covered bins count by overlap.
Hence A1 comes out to 9.7 Hz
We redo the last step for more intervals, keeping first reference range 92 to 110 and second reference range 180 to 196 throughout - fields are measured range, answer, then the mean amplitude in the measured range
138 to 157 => 6.7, 4.23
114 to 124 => 0.2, 6.32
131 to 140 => 1.2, 5.65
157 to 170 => 2.3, 5.4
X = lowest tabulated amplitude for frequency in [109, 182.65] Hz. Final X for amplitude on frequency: 3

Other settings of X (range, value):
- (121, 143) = 3.32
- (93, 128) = 6.17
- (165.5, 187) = 5.22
